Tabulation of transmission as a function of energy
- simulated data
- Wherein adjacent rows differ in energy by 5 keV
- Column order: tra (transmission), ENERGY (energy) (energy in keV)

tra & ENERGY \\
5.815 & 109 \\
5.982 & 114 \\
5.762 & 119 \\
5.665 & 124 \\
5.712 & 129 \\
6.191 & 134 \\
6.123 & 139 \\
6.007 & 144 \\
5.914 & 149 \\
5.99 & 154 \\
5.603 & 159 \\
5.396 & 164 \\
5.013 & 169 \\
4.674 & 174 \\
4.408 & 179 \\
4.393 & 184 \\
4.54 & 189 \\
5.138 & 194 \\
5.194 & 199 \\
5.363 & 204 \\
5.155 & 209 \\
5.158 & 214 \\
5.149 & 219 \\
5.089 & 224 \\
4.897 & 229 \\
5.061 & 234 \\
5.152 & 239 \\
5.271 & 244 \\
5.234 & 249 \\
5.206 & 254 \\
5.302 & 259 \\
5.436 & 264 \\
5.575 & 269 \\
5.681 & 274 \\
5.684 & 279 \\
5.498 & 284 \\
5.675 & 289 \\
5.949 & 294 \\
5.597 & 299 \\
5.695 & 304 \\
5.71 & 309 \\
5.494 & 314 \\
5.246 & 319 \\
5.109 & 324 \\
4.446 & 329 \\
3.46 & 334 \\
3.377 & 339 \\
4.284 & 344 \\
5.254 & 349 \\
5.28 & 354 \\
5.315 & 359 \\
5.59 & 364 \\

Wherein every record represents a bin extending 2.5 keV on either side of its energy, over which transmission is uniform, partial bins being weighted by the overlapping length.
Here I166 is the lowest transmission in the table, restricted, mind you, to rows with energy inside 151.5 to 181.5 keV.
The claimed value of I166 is 4.408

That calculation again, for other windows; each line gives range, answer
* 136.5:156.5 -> 5.914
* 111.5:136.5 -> 5.665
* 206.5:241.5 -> 4.897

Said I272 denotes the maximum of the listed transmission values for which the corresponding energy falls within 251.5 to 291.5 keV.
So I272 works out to 5.684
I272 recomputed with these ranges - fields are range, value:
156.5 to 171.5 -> 5.603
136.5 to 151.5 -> 6.123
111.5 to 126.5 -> 5.982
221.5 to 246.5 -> 5.271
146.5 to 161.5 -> 5.99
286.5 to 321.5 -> 5.949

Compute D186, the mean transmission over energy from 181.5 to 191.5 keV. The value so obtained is 4.47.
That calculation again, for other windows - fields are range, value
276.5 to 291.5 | 5.62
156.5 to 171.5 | 5.34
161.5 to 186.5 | 4.78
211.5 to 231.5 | 5.07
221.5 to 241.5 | 5.05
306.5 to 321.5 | 5.48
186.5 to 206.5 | 5.06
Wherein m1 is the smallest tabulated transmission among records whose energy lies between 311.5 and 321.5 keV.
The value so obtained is 5.246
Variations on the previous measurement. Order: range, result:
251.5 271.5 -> 5.206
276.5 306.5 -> 5.498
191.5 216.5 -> 5.138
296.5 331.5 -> 4.446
